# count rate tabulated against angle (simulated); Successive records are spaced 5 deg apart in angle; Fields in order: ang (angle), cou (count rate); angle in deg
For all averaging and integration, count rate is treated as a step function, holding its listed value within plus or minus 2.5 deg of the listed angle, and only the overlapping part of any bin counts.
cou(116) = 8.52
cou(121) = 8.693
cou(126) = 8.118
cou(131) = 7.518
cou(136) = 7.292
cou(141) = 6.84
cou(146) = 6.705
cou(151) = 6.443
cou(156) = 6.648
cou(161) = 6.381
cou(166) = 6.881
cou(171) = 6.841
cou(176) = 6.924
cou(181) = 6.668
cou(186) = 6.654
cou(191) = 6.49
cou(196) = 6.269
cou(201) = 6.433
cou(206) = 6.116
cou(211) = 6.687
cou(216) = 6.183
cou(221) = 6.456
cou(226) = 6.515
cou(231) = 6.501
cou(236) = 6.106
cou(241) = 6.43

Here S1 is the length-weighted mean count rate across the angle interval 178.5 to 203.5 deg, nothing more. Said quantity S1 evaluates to 6.5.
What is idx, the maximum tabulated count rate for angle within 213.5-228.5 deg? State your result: 6.515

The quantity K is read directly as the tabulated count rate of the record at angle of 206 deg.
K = 6.116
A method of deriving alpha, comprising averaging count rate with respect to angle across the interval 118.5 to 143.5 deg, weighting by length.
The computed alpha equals 7.69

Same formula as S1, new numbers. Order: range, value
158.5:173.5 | 6.7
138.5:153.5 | 6.66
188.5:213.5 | 6.4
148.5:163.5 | 6.49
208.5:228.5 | 6.46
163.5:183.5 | 6.83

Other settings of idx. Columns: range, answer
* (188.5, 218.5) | 6.687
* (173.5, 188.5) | 6.924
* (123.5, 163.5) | 8.118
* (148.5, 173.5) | 6.881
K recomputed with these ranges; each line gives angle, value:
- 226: 6.515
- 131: 7.518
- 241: 6.43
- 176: 6.924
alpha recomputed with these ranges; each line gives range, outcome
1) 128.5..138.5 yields 7.4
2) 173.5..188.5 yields 6.75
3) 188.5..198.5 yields 6.38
